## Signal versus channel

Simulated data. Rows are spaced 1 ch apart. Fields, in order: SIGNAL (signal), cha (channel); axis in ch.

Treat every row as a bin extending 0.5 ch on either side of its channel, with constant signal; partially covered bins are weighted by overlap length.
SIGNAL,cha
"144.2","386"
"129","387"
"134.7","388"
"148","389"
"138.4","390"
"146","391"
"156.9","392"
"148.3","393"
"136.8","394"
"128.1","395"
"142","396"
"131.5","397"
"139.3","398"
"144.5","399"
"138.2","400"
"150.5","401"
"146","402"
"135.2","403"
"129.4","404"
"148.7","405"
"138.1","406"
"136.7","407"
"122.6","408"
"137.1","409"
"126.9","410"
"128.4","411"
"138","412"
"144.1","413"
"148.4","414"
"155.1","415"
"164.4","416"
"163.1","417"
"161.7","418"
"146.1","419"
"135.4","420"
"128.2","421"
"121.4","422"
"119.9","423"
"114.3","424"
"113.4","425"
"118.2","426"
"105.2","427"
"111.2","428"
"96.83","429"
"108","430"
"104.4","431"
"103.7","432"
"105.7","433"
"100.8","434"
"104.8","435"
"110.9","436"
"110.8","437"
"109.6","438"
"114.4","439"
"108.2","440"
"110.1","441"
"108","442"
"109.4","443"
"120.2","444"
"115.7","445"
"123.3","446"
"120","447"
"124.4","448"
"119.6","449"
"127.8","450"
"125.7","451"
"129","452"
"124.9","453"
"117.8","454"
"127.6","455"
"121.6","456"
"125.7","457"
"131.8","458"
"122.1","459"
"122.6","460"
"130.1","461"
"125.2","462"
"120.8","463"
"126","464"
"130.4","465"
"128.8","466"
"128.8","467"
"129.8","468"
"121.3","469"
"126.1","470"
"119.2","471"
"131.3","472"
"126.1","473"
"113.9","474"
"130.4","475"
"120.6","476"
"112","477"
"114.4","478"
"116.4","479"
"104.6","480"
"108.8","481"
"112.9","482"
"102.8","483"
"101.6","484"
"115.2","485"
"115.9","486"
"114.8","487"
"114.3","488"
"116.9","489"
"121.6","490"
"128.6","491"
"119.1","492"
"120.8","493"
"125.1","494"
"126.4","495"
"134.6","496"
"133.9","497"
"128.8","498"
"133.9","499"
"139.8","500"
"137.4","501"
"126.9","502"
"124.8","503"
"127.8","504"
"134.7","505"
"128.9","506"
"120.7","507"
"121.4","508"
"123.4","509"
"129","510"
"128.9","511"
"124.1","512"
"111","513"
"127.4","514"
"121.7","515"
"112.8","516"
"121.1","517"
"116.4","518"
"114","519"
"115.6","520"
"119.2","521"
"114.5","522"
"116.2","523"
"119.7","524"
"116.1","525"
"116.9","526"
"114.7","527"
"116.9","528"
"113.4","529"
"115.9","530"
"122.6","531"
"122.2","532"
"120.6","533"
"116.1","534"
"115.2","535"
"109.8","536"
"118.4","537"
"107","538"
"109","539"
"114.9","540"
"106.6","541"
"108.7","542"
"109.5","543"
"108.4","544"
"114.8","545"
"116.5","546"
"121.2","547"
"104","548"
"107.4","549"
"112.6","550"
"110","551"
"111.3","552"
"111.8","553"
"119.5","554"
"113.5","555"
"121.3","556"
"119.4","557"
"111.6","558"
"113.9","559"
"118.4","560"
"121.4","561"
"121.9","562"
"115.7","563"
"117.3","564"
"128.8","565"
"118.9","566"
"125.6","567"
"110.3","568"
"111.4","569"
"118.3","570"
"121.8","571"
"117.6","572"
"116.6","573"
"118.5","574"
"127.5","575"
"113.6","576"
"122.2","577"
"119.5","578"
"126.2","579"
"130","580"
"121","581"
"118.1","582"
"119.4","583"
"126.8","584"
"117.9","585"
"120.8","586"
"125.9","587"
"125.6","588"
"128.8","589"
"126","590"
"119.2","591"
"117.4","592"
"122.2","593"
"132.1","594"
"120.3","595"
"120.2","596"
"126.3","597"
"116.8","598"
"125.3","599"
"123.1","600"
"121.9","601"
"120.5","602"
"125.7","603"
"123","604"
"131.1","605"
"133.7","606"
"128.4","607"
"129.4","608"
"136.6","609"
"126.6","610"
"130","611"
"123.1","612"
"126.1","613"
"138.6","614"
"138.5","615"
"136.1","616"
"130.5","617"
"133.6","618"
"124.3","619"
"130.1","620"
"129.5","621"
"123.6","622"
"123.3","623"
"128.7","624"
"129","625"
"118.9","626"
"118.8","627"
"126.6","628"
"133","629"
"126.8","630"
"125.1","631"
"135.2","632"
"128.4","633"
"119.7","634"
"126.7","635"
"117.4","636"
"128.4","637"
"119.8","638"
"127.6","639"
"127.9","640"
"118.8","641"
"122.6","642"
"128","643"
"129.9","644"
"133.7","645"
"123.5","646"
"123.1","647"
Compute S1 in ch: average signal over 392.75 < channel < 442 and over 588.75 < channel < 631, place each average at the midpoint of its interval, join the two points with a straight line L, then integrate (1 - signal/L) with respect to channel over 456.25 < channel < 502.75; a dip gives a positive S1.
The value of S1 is 1.8 ch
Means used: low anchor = 128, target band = 123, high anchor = 127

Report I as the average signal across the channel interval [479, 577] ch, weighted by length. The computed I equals 118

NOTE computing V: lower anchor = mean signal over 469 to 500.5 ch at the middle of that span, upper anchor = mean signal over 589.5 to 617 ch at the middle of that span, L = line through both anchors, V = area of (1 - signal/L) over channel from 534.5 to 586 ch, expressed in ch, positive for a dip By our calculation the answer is 3.3 ch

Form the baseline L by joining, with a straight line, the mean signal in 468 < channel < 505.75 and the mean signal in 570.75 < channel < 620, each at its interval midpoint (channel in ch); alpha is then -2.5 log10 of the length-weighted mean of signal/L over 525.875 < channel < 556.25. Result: 0.09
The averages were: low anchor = 122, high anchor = 125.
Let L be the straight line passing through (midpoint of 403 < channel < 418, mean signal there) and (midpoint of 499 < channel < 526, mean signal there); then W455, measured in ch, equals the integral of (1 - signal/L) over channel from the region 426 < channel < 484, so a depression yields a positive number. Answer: 7.0 ch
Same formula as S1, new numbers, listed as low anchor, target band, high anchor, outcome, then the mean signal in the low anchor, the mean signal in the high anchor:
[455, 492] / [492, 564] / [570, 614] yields 1.77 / 120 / 124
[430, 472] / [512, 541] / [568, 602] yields 1.00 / 119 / 122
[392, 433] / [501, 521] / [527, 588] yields -0.15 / 133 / 117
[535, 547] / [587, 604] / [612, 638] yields -0.17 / 112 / 128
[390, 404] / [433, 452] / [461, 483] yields 2.08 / 141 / 121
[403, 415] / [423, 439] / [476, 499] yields 2.83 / 137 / 118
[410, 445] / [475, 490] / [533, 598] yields 0.88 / 122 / 118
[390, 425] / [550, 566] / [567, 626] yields 1.33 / 139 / 125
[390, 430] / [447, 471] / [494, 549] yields 0.61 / 135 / 120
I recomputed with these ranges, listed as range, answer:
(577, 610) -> 124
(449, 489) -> 121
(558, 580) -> 119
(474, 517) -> 122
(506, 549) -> 117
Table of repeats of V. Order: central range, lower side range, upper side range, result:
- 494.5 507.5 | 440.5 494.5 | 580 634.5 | -0.9 ch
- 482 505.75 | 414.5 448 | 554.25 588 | -0.8 ch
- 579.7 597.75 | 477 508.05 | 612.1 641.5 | 0.4 ch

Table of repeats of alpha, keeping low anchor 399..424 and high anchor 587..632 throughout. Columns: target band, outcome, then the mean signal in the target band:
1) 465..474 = 0.08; 126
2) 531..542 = 0.15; 114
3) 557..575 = 0.10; 118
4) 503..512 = 0.06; 127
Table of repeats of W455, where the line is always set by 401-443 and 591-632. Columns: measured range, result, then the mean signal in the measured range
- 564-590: 1.1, 121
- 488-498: 0.1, 125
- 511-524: 0.8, 118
